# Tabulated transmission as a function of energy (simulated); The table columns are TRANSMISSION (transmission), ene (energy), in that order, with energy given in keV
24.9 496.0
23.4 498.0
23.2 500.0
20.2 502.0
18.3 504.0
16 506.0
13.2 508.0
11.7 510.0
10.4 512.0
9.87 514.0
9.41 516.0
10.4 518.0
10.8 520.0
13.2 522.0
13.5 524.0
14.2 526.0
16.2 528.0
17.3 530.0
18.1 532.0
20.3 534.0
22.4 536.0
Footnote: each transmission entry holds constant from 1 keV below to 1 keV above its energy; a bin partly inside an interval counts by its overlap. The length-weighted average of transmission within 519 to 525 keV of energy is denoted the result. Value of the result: 12.5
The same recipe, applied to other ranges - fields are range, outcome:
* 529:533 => 17.7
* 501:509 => 16.9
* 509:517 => 10.3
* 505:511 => 13.6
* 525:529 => 15.2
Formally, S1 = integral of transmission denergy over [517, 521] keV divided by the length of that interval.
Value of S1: 10.6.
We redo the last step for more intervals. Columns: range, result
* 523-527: 13.8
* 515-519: 9.91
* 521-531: 14.9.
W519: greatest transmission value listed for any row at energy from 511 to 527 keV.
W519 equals 14.2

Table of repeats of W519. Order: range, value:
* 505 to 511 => 16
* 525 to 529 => 16.2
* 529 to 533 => 18.1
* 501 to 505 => 20.2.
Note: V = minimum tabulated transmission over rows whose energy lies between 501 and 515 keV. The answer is 9.87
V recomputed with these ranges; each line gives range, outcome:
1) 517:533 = 10.4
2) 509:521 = 9.41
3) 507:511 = 11.7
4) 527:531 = 16.2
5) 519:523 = 10.8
